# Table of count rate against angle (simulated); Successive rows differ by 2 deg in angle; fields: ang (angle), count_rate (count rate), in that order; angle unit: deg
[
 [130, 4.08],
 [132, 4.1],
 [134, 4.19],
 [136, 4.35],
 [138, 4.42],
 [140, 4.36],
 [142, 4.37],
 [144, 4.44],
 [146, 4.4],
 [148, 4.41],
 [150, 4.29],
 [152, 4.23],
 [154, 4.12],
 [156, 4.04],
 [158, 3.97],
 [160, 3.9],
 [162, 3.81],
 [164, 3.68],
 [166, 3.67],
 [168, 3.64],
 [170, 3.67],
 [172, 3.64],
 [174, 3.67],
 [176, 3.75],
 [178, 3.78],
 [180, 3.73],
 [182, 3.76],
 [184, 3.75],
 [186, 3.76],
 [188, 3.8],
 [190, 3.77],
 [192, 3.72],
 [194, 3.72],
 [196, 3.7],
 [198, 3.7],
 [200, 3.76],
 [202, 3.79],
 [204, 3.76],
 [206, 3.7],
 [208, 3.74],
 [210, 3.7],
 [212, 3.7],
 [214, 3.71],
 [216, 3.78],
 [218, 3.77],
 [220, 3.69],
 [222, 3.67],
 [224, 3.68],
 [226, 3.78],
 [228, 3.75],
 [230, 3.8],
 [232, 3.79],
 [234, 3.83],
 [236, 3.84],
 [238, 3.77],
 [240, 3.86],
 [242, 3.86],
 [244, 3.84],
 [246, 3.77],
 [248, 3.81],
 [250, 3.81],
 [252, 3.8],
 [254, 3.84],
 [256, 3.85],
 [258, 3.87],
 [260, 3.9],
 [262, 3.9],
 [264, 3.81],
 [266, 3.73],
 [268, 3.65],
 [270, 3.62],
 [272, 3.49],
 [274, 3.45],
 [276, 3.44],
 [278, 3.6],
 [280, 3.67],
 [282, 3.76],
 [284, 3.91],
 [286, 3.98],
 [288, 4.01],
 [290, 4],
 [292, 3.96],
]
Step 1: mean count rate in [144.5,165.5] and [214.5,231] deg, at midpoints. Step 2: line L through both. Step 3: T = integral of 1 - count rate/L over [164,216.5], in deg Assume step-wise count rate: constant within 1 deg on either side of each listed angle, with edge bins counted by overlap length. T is 2.4 deg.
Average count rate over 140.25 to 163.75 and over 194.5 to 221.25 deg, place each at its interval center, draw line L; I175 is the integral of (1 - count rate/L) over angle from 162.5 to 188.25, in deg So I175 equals 1.7 deg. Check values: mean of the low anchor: 4.17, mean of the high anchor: 3.73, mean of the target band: 3.71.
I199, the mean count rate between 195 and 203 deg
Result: 3.74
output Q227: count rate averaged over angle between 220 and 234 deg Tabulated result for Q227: 3.75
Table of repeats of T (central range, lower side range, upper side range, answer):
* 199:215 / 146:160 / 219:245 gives 0.7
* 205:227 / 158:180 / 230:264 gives 0.4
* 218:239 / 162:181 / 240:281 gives -0.2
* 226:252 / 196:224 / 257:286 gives -0.6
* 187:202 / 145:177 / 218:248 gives 0.5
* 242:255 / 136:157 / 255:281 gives -0.1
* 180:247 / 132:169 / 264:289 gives 2.6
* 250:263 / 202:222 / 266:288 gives -0.6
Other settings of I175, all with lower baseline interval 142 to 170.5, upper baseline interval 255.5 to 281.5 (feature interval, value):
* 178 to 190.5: 0.6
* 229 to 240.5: -0.1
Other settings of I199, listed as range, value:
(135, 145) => 4.39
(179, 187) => 3.75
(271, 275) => 3.47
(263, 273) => 3.66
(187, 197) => 3.74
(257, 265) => 3.87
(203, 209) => 3.73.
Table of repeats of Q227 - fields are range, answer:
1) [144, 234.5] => 3.82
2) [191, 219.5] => 3.73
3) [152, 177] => 3.81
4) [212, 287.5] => 3.76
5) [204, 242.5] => 3.76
